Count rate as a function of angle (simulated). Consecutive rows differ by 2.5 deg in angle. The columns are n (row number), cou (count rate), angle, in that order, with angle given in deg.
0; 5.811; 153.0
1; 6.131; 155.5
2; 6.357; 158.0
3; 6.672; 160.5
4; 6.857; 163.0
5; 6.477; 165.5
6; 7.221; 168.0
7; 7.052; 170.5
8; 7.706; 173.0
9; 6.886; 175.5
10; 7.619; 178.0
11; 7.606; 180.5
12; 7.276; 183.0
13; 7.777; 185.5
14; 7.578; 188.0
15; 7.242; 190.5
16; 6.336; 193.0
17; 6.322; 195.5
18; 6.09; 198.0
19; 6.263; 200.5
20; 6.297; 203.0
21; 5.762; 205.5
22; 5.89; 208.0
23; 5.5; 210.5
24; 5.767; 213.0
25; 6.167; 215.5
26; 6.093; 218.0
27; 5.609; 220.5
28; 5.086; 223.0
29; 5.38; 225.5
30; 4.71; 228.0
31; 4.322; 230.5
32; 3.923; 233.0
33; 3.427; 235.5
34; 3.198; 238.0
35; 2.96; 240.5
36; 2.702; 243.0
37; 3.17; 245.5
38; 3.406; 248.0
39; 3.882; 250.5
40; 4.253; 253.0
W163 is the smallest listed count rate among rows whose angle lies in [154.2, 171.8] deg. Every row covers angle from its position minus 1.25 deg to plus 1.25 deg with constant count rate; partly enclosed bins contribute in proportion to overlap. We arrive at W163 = 6.131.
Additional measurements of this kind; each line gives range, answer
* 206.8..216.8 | 5.5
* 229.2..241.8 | 2.96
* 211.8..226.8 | 5.086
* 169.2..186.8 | 6.886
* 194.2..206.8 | 5.762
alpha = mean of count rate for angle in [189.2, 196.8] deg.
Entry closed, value 6.64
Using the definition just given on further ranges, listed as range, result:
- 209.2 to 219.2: 5.88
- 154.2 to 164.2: 6.5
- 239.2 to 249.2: 3.06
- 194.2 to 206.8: 6.15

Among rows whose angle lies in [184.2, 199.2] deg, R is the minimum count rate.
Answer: 6.09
